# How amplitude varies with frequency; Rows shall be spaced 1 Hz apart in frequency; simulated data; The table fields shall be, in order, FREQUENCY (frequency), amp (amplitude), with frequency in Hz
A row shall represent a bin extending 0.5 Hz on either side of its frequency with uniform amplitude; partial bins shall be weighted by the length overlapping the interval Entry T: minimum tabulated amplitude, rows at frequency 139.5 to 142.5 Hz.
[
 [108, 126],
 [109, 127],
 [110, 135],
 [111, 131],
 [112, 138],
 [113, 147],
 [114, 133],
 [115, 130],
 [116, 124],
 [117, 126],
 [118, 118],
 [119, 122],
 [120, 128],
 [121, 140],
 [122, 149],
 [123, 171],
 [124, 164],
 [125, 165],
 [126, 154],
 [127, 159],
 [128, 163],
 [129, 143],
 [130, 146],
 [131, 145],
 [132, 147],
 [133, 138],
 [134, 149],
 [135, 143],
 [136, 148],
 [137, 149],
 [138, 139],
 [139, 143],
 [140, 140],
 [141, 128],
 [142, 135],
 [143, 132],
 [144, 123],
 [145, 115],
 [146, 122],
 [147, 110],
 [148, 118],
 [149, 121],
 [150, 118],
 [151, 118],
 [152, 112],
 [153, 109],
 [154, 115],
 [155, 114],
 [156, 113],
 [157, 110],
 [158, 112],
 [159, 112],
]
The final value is 128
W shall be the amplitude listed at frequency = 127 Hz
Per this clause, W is 159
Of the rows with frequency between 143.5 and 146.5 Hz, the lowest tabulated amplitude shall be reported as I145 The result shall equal 115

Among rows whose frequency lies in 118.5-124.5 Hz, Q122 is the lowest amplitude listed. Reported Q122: 122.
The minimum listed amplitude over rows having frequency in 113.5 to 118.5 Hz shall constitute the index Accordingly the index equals 118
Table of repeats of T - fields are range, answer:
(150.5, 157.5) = 109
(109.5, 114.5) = 131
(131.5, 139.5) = 138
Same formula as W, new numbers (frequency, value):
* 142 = 135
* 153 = 109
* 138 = 139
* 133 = 138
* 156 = 113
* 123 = 171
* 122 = 149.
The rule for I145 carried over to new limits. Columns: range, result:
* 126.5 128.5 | 159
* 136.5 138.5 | 139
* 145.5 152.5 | 110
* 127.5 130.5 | 143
